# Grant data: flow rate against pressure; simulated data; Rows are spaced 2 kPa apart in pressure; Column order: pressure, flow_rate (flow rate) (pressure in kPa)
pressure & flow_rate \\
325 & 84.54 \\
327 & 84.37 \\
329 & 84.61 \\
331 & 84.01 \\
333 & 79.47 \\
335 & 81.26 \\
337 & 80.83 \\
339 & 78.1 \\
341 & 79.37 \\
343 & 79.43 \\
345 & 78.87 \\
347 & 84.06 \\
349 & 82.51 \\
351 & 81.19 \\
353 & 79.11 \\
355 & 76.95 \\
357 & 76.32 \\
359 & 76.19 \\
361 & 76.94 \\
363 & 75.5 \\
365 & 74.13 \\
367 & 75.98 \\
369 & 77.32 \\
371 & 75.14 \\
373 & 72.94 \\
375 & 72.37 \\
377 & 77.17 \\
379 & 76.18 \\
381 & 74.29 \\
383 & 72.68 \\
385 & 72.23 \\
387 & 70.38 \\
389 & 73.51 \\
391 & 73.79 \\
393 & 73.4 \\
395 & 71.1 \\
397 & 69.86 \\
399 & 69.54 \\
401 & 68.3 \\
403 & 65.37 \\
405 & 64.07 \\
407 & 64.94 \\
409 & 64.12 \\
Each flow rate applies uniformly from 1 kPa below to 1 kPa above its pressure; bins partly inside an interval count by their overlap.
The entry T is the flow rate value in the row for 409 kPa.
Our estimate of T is 64.12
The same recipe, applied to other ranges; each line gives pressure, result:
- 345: 78.87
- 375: 72.37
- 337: 80.83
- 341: 79.37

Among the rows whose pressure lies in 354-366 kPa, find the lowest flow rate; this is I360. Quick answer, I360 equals 74.13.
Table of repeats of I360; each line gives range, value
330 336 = 79.47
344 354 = 78.87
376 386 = 72.23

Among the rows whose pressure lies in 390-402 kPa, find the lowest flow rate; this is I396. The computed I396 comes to 68.3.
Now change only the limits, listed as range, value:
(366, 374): 72.94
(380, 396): 70.38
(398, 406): 64.07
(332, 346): 78.1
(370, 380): 72.37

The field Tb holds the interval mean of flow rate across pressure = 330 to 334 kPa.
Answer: 81.7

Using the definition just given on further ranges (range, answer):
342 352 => 81.2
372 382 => 74.6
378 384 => 74.4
